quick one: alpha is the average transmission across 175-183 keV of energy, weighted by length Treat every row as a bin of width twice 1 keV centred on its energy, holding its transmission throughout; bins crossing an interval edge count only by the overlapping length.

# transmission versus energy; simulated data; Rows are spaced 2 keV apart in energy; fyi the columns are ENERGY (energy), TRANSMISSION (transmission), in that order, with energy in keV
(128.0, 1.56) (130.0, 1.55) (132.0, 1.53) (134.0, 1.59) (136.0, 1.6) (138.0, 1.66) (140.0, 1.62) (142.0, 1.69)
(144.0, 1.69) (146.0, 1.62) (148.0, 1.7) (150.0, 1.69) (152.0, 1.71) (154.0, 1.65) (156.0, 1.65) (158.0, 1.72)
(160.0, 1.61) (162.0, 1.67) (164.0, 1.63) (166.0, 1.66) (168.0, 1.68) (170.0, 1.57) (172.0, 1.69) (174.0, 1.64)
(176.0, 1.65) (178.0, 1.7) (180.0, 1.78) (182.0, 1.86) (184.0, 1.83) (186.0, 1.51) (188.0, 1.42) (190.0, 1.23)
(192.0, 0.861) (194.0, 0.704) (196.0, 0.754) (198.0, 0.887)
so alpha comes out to 1.75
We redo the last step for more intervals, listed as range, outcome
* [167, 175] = 1.65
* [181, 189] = 1.66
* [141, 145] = 1.69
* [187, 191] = 1.32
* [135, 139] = 1.63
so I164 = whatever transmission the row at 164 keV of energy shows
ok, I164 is 1.63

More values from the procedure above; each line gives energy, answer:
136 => 1.6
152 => 1.71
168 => 1.68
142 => 1.69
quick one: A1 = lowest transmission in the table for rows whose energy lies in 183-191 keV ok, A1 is 1.23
